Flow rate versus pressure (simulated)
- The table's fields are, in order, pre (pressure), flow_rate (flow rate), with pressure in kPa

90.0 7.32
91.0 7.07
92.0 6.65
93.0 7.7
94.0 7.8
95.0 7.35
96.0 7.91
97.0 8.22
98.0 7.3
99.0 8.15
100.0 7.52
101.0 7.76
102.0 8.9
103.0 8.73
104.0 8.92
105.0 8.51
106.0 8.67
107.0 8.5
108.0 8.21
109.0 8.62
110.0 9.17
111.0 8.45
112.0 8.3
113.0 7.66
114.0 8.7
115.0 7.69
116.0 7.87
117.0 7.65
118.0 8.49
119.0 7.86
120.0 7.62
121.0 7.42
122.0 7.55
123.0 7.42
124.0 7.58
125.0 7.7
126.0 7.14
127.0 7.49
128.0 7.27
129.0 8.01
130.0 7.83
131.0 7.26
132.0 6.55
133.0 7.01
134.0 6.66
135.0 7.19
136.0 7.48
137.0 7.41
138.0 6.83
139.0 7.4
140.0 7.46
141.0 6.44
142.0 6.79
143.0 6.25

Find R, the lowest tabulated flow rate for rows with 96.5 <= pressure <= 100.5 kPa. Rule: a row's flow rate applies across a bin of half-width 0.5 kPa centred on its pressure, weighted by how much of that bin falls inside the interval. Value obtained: 7.3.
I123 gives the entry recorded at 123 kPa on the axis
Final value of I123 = 7.42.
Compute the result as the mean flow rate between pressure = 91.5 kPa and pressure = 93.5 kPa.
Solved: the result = 7.18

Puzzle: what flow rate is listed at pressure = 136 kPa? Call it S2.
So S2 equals 7.48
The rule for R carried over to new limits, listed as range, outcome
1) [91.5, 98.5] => 6.65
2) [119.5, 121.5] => 7.42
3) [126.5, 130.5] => 7.27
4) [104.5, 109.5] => 8.21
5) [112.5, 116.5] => 7.66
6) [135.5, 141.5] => 6.44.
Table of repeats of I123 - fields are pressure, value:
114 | 8.7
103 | 8.73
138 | 6.83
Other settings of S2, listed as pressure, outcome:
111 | 8.45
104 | 8.92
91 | 7.07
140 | 7.46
